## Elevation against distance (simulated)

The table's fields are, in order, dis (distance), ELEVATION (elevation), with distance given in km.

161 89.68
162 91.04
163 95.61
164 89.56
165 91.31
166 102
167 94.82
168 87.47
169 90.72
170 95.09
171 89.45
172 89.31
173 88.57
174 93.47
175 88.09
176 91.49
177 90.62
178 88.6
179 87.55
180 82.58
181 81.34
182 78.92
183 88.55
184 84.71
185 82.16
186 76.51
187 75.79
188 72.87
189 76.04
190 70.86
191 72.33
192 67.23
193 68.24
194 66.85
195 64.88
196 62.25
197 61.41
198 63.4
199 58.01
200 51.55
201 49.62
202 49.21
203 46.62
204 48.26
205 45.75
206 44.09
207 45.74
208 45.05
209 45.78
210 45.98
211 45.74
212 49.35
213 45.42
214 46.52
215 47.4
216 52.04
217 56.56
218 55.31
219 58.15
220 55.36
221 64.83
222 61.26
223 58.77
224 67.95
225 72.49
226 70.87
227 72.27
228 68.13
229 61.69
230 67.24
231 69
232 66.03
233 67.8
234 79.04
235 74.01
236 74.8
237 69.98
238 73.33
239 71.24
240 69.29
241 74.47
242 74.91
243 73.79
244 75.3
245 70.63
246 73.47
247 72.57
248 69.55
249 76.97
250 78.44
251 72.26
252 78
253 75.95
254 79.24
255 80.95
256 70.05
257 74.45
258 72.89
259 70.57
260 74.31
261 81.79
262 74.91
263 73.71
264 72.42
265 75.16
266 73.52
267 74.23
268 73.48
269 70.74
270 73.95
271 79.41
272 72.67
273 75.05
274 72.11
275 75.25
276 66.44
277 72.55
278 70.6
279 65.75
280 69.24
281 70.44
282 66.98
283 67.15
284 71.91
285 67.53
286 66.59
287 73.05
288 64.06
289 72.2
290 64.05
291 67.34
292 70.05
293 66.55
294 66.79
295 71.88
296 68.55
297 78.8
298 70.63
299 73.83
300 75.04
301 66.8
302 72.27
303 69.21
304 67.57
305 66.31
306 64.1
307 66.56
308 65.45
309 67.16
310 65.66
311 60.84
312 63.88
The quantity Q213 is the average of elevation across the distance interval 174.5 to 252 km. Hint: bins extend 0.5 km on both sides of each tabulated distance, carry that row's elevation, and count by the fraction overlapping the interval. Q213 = 66.6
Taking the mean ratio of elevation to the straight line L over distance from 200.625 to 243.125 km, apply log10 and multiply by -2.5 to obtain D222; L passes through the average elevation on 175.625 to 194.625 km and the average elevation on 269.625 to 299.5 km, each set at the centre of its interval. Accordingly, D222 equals 0.25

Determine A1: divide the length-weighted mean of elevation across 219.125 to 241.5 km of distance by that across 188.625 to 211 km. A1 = 1.2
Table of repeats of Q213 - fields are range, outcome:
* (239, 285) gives 73.2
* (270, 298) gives 70.2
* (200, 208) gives 47.2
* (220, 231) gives 66.2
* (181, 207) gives 65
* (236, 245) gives 72.8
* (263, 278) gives 73.3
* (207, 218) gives 48.2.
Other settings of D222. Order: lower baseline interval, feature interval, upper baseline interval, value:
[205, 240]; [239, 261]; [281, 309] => -0.17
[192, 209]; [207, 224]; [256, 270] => 0.14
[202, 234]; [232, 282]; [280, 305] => -0.16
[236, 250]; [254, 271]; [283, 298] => -0.05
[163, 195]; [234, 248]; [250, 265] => 0.06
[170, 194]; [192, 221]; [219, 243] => 0.38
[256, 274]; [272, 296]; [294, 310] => 0.04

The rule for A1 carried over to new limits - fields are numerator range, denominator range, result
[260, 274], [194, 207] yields 1.38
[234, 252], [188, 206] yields 1.22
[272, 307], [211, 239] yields 1.10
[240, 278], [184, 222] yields 1.28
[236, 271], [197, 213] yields 1.51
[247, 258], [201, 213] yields 1.62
